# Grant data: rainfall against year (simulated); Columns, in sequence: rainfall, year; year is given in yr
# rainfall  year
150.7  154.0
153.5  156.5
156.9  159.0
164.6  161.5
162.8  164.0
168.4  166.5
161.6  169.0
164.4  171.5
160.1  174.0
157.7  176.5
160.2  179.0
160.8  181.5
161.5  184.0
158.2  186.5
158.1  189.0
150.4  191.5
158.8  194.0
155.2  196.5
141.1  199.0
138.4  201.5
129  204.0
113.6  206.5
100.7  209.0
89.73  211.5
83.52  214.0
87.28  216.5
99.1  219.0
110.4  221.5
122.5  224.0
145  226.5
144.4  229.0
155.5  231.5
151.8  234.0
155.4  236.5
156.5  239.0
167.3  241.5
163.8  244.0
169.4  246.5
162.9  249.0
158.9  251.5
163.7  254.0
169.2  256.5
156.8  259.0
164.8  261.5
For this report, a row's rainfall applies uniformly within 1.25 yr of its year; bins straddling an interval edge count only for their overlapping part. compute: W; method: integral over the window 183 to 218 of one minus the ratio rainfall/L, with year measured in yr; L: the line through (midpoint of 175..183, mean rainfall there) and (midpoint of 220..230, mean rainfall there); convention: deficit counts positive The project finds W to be 4.0 yr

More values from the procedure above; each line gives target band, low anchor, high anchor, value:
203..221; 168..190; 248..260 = 6.8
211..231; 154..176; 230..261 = 6.0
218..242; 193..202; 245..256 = 2.7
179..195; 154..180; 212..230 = -1.8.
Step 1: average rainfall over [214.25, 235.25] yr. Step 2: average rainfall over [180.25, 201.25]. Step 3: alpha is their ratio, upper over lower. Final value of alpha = 0.81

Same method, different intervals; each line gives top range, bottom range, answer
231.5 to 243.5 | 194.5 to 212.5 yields 1.25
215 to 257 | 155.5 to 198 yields 0.91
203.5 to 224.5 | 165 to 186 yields 0.63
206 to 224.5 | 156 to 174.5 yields 0.61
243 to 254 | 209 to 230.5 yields 1.49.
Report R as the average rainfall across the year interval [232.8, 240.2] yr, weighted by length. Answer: 155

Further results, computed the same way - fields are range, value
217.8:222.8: 105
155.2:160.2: 155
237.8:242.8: 162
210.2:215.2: 86.8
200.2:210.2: 121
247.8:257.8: 164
